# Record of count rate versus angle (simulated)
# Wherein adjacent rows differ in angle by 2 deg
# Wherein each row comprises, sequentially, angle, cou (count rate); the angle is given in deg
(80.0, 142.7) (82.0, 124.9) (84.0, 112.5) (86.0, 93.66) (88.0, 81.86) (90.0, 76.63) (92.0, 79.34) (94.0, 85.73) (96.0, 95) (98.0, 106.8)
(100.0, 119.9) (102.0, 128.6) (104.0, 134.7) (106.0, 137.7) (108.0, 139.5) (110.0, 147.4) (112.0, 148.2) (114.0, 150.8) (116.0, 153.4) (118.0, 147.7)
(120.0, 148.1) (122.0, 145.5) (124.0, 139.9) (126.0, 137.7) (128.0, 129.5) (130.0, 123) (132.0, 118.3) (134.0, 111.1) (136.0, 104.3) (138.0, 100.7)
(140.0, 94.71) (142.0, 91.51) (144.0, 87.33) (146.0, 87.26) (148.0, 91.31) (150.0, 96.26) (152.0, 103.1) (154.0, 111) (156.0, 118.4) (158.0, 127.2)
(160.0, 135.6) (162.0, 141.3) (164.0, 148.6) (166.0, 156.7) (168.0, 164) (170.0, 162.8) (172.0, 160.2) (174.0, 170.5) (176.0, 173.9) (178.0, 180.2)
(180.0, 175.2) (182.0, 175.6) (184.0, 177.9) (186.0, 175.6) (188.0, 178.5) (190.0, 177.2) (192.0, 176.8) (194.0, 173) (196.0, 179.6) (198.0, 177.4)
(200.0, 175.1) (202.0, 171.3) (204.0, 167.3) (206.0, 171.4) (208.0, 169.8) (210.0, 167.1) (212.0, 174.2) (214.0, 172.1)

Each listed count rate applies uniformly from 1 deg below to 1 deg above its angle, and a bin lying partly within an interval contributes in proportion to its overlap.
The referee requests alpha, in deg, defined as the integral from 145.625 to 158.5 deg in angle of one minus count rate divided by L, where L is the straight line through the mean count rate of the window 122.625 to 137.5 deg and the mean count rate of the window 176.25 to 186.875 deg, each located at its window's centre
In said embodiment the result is 3.6 deg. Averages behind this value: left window 123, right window 177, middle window 105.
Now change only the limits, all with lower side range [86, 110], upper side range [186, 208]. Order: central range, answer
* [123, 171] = 7.26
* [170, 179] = -0.60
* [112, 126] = -2.77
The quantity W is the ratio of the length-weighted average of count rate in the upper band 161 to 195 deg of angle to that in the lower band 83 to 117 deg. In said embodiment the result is 1.4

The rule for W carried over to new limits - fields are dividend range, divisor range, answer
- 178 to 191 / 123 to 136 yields 1.42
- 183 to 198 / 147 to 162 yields 1.56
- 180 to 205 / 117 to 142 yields 1.42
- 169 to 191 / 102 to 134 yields 1.25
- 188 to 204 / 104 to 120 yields 1.20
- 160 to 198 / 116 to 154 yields 1.46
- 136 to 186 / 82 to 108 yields 1.27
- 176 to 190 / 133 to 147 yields 1.83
